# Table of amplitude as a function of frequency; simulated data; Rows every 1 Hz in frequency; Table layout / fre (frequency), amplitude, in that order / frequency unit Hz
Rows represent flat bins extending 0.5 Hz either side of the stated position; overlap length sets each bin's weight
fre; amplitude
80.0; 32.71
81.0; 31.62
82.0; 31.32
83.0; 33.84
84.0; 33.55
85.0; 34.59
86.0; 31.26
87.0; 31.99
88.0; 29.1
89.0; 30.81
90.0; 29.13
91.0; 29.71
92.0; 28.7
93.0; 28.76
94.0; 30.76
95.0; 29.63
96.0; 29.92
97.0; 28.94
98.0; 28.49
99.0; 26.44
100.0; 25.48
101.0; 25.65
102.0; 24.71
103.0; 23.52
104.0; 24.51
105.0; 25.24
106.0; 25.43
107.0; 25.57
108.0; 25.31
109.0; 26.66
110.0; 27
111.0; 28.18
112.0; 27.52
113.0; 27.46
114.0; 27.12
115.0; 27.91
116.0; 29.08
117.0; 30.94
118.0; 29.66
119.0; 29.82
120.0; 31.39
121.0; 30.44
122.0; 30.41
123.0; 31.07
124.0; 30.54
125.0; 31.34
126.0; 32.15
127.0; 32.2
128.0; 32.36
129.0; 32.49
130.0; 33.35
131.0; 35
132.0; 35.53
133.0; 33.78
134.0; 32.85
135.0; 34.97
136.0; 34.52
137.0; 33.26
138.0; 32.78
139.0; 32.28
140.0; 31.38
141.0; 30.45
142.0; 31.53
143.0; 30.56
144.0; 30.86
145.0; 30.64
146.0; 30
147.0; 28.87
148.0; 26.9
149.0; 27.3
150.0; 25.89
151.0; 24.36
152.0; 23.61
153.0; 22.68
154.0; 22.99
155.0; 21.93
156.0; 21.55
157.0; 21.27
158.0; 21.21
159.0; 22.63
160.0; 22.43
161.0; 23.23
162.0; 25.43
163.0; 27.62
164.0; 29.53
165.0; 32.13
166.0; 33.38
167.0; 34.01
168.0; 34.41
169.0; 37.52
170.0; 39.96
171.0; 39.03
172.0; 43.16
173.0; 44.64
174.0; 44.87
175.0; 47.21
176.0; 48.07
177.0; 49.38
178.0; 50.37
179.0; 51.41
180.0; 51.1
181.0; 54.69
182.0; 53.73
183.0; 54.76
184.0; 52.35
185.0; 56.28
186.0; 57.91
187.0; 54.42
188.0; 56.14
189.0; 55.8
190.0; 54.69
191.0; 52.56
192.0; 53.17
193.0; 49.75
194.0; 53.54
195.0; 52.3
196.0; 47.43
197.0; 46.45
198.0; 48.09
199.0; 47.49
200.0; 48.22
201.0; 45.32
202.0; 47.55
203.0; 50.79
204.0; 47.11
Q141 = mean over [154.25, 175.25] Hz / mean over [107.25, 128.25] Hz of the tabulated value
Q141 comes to 1.1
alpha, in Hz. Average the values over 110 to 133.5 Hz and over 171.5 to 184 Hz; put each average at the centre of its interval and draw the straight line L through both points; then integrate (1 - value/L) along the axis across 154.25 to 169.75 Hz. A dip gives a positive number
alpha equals 6.0 Hz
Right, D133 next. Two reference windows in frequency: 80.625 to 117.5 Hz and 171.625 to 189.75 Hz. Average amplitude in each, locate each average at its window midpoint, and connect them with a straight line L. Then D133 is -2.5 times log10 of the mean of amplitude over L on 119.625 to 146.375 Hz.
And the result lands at 0.18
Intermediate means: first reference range 28.5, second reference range 51.6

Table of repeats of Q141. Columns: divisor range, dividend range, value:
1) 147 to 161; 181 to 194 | 2.30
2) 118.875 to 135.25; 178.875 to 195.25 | 1.67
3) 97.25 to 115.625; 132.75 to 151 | 1.17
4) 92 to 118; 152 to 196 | 1.51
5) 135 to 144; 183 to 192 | 1.71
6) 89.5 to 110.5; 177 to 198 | 1.94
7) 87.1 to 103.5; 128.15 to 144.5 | 1.16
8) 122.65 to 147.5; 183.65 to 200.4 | 1.62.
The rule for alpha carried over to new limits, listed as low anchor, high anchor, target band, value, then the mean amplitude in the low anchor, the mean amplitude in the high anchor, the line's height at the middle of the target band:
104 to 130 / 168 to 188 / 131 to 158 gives 6.14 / 29.1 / 48.8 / 38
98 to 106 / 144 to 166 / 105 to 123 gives -2.01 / 25.3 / 25.7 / 25.4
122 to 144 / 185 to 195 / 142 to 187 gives 9.38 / 32.5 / 54.2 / 44.5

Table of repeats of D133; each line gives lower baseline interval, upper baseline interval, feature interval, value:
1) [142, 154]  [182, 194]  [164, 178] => 0.07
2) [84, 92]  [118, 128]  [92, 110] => 0.16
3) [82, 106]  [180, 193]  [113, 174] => 0.35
